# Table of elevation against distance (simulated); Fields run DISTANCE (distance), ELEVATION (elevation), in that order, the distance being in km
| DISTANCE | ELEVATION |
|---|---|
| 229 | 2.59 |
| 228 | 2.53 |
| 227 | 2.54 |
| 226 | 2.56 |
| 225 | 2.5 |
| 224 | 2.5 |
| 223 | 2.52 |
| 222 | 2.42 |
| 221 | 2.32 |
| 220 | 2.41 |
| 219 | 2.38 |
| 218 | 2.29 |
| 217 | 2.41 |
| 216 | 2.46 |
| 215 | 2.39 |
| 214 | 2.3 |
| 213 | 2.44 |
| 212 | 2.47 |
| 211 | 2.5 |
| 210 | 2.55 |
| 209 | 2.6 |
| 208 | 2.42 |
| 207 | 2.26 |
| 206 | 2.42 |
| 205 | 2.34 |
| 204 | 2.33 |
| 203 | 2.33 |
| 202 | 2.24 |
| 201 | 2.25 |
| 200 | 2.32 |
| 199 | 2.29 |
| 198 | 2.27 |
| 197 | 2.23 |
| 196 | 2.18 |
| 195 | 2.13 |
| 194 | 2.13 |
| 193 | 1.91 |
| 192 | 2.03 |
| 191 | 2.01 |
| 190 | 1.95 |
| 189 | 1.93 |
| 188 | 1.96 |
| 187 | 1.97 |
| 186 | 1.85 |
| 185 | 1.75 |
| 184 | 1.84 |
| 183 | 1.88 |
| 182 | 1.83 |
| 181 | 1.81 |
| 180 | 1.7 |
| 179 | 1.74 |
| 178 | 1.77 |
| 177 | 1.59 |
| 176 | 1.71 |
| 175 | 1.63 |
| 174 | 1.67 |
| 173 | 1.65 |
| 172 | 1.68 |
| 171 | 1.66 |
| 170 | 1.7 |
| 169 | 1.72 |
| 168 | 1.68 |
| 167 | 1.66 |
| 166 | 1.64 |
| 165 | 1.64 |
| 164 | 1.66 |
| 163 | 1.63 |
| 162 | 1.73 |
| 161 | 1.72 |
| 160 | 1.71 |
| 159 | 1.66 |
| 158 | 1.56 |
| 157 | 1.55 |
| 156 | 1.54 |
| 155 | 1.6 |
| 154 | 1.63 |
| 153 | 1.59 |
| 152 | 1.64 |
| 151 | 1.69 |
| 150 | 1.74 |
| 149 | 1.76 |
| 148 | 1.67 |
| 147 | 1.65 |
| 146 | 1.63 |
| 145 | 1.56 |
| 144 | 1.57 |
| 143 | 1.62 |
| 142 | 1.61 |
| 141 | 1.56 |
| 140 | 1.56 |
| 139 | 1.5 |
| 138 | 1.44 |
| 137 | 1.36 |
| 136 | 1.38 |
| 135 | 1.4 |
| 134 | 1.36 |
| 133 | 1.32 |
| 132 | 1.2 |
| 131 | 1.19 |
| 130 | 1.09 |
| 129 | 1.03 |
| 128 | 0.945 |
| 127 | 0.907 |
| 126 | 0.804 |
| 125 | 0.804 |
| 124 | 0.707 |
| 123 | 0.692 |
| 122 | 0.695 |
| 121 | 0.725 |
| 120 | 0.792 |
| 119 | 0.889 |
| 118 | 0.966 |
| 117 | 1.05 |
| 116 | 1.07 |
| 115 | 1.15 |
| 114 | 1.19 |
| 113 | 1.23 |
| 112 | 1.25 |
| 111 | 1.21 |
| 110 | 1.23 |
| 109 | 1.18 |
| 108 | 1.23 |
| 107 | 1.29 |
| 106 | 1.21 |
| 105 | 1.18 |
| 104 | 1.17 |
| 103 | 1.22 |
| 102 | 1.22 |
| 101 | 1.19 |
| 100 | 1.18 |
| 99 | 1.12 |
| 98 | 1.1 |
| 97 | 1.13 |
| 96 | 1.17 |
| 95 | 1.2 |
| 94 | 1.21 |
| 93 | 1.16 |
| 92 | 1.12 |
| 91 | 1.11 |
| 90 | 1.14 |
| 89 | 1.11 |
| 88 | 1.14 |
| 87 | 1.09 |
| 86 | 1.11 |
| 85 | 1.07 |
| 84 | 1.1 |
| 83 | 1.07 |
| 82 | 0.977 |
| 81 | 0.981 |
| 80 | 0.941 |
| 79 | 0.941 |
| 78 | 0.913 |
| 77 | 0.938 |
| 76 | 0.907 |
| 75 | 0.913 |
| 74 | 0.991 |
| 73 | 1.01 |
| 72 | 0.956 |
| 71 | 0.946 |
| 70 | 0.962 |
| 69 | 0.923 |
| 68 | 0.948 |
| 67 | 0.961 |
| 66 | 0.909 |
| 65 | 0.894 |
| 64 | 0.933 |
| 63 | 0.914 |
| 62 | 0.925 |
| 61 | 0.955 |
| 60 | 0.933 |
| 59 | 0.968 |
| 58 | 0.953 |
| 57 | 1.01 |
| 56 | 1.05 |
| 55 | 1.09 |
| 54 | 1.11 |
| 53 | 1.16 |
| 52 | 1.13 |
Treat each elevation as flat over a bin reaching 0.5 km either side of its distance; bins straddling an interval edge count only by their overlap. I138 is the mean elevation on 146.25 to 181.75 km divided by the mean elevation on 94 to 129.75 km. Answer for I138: 1.6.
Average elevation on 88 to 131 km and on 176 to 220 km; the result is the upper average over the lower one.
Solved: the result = 2.00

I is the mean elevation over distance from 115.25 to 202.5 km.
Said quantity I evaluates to 1.58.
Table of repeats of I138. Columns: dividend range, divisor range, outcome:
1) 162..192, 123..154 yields 1.29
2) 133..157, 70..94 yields 1.52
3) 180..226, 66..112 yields 2.05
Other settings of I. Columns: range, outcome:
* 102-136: 1.08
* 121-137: 1.04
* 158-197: 1.79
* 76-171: 1.28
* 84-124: 1.1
